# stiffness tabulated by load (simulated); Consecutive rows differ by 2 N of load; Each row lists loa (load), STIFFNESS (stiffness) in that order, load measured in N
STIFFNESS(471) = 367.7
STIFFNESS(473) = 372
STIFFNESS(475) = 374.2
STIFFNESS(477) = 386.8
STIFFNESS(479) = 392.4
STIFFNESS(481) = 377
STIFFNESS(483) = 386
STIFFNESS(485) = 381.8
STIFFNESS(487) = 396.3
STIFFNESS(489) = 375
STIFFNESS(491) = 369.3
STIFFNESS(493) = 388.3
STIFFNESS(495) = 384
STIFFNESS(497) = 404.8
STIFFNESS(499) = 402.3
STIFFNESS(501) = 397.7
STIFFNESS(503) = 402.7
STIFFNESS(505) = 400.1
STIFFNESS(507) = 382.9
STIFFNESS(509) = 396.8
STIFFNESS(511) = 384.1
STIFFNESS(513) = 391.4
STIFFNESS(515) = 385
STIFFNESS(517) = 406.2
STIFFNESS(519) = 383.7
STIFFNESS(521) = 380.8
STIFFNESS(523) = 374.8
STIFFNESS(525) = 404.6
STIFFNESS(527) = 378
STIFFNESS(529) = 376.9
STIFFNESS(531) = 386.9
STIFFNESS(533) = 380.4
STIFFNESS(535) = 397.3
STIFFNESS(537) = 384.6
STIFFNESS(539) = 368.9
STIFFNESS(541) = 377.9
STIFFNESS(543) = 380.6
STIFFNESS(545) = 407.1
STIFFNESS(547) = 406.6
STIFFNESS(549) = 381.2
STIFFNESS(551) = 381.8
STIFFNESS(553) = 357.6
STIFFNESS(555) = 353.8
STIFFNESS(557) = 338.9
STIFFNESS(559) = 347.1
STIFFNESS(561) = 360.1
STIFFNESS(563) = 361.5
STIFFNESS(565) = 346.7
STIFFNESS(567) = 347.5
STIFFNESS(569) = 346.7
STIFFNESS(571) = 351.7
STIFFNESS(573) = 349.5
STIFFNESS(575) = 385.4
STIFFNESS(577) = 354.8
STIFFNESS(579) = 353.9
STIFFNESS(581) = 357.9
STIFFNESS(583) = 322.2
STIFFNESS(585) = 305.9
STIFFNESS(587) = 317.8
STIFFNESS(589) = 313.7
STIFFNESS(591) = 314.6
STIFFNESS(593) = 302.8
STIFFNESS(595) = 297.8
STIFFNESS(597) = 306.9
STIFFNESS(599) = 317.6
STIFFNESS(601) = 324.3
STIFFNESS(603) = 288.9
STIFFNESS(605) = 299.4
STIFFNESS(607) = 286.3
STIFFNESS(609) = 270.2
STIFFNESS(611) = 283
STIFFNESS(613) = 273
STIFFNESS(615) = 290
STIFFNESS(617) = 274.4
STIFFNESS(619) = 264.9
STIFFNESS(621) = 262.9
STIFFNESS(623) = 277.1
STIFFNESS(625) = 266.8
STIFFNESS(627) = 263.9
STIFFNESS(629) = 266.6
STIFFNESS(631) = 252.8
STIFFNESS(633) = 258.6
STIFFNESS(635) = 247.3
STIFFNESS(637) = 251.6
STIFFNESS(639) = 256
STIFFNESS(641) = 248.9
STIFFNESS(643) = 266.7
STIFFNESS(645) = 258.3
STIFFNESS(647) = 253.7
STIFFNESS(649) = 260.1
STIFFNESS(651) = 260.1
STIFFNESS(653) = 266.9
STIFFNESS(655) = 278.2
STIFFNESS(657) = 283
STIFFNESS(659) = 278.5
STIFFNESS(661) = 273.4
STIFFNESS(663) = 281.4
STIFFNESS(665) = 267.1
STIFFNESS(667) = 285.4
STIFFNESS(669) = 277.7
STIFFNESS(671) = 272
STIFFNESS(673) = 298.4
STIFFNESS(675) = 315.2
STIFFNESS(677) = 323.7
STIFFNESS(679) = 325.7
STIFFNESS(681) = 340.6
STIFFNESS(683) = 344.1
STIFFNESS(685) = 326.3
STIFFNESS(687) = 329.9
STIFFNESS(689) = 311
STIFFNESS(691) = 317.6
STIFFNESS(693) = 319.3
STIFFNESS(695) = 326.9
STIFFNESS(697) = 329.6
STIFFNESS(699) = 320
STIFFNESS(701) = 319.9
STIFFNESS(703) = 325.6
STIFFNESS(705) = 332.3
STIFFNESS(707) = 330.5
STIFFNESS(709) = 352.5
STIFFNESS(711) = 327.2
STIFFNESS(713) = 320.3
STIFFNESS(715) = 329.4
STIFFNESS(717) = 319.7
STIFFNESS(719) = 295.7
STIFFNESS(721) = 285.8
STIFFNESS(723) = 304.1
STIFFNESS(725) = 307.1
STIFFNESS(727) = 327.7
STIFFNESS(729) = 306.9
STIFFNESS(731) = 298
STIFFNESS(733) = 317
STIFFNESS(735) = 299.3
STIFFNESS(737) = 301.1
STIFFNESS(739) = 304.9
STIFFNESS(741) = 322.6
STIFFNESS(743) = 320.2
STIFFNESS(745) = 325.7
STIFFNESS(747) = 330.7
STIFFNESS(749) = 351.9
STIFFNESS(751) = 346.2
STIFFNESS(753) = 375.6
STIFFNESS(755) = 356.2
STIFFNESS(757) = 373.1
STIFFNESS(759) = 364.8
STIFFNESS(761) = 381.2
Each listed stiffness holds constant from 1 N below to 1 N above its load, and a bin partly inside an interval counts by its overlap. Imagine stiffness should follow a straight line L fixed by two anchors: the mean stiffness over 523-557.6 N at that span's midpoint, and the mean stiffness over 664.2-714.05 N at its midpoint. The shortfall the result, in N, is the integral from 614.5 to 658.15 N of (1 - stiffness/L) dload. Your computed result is 9.78 N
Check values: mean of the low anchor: 381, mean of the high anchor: 318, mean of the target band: 264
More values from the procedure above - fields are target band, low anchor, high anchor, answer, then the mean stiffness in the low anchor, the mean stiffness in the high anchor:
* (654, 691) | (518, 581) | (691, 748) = 3.5 N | 371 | 318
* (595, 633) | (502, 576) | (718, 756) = 7.9 N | 377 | 320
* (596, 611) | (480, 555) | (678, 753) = 2.5 N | 387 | 322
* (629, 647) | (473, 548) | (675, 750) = 4.7 N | 388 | 321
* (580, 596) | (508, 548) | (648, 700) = 1.6 N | 388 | 300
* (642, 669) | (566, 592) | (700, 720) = 5.0 N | 340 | 325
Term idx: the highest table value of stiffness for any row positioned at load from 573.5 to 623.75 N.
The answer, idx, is 385.4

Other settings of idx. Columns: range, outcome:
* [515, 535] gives 406.2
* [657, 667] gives 285.4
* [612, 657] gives 290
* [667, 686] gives 344.1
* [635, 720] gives 352.5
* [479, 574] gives 407.1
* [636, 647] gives 266.7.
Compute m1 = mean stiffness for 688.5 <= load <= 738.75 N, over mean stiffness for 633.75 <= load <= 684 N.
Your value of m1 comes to 1.13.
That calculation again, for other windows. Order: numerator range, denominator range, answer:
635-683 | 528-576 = 0.76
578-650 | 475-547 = 0.73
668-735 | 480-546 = 0.82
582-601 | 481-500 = 0.81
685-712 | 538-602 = 0.94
